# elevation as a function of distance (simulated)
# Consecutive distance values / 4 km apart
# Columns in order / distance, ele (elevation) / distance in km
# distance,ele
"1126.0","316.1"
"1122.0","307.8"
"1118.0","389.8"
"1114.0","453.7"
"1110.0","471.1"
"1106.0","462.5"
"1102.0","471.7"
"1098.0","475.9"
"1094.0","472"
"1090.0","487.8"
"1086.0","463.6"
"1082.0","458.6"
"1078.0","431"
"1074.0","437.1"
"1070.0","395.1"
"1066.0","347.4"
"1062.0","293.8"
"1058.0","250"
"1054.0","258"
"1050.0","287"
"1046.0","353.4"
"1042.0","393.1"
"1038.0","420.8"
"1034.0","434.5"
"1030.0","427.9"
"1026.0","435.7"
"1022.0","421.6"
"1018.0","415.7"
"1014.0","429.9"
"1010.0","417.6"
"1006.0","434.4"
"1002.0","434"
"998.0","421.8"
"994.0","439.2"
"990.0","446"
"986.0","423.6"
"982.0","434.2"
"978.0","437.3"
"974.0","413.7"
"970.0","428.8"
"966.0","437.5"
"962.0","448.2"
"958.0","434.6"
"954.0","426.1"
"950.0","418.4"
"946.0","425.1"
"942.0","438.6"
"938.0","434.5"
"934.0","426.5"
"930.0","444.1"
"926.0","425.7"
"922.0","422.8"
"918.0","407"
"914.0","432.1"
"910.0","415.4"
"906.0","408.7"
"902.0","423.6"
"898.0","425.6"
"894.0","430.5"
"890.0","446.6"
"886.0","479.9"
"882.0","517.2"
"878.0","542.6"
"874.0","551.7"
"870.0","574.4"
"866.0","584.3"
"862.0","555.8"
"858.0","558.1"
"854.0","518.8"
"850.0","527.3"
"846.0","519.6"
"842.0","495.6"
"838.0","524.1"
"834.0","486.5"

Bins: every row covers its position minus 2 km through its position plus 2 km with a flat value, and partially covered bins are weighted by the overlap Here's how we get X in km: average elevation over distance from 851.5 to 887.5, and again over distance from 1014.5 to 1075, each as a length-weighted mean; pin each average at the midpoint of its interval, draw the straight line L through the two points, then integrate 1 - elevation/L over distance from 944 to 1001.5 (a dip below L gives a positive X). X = 1.35 km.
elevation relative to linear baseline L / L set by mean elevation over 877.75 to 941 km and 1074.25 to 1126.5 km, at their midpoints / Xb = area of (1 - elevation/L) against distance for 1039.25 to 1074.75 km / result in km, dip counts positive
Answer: 8.6 km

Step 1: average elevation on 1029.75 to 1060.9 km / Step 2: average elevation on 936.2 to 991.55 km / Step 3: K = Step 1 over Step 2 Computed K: 0.80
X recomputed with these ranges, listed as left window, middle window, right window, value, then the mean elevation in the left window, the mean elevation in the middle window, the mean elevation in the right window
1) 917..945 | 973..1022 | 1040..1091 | -3.49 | 429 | 429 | 371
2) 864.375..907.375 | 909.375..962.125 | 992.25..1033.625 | 4.22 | 490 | 428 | 428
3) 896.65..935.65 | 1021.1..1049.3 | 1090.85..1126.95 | 1.38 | 423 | 406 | 430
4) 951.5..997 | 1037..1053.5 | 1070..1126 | 3.24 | 433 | 351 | 438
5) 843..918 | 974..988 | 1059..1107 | 0.97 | 493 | 429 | 429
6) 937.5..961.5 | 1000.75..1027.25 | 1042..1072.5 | -4.57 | 430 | 427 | 319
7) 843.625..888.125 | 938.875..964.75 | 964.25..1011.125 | 1.70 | 538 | 432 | 431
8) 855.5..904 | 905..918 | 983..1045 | 1.88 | 508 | 418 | 425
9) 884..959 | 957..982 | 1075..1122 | 0.12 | 430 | 433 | 451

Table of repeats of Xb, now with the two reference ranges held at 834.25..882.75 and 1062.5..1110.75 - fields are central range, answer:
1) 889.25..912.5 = 4.3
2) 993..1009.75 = 1.7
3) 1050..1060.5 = 4.5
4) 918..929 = 1.9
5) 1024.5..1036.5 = 0.9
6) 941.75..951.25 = 1.4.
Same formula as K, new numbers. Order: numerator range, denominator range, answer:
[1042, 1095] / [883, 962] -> 0.88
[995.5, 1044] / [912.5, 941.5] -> 0.99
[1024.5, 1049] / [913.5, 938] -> 0.95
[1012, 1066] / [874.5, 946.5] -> 0.83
